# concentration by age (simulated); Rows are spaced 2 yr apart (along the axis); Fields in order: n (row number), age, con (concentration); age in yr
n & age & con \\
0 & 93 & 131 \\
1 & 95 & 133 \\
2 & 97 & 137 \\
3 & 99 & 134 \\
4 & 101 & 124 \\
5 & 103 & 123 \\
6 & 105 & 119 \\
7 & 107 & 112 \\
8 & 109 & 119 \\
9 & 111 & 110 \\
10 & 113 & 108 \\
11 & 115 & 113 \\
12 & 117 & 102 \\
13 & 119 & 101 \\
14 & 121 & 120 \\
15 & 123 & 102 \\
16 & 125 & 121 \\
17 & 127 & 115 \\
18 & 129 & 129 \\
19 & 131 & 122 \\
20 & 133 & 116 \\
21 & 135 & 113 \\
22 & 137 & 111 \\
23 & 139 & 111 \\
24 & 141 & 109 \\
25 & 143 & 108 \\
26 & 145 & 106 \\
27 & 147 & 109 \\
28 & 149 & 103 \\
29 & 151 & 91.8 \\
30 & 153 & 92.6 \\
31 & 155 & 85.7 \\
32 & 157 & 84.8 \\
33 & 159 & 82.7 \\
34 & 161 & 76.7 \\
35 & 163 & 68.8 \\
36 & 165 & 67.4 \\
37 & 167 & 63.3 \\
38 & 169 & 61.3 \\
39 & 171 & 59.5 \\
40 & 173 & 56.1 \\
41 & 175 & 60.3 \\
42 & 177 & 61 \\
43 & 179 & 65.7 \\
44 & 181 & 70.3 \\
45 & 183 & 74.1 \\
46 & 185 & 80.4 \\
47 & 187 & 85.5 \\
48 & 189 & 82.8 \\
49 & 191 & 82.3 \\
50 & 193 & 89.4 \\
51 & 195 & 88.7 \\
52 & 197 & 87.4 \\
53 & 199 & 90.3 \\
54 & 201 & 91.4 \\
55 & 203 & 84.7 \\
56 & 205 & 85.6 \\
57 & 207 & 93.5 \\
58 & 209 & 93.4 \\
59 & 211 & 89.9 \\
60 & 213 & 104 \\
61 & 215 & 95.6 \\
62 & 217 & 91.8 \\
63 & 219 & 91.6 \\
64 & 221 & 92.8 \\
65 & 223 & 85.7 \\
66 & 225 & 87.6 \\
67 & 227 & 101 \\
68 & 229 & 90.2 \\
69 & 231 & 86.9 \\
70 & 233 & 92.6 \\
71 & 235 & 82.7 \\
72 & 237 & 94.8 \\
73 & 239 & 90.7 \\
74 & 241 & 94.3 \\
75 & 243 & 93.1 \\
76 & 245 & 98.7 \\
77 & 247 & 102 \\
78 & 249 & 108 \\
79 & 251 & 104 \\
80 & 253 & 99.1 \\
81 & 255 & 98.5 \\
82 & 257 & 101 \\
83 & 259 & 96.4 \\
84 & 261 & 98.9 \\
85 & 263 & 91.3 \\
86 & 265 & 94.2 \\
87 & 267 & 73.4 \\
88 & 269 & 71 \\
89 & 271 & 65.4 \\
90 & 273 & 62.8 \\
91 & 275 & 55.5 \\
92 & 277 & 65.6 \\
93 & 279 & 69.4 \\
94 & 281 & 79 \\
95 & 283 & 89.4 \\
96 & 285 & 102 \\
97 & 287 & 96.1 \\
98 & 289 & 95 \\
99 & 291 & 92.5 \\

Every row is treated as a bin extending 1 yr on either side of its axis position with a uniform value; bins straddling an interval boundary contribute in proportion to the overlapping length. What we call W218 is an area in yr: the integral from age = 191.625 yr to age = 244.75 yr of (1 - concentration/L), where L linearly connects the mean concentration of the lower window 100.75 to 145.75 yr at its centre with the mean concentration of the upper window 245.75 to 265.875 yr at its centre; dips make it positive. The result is 6.2 yr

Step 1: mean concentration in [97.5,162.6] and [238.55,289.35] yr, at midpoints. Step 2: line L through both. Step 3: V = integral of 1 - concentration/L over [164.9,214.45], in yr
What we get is 10.0 yr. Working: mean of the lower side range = 108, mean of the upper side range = 88.1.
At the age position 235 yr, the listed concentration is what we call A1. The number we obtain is 82.7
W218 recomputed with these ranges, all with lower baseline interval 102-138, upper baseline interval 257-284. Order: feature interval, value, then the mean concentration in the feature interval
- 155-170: 4.5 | 73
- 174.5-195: 4.7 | 76.2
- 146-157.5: 1.3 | 94.9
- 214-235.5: -0.3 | 91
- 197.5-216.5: 0.3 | 91.9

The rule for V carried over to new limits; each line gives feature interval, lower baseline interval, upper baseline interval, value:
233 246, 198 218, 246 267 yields 0.5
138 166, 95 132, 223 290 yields 4.5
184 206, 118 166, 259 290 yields 1.7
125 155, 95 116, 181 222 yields -0.1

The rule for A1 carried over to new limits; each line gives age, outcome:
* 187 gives 85.5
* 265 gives 94.2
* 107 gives 112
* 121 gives 120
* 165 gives 67.4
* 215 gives 95.6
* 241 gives 94.3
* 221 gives 92.8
